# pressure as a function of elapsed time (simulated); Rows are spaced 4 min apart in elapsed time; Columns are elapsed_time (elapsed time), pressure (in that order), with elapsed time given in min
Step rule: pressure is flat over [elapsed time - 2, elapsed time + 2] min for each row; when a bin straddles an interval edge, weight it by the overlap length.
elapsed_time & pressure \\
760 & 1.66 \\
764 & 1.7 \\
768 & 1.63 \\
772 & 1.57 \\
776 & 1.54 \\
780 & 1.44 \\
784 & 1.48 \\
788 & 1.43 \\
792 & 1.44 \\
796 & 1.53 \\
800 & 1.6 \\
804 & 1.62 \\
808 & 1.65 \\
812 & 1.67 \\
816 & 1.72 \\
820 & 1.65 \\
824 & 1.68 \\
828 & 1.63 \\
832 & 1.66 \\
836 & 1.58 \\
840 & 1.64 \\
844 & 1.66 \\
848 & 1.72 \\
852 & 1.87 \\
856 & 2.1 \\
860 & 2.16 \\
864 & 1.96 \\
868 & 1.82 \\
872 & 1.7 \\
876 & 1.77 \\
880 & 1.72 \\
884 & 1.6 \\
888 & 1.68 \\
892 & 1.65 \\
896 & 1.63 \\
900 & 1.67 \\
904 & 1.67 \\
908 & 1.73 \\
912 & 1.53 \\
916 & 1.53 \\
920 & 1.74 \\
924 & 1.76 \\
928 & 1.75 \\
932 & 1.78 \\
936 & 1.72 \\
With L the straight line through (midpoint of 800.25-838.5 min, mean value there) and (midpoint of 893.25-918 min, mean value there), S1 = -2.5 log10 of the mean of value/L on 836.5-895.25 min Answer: -0.09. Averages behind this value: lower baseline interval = 1.65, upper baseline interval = 1.63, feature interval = 1.78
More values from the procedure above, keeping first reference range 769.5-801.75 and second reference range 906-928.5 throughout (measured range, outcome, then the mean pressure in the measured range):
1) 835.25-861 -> -0.15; 1.82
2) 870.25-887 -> -0.05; 1.7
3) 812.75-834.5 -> -0.08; 1.67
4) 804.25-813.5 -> -0.08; 1.65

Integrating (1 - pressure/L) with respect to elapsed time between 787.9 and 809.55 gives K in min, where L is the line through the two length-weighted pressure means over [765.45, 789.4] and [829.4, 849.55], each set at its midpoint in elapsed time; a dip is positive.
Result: 0.2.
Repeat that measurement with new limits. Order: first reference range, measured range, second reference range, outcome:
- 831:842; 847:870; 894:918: -4.58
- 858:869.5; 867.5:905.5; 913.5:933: 3.89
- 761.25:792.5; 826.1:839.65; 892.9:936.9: -0.26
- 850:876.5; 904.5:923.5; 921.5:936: 1.56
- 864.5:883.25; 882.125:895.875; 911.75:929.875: 0.71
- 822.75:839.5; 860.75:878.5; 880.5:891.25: -2.02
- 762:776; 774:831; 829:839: 1.51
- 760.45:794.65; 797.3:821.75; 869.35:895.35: -1.03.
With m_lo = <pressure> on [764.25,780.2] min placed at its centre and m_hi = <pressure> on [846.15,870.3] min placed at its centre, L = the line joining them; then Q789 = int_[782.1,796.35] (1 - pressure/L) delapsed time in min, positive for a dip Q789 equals 1.58 min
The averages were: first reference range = 1.57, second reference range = 1.94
